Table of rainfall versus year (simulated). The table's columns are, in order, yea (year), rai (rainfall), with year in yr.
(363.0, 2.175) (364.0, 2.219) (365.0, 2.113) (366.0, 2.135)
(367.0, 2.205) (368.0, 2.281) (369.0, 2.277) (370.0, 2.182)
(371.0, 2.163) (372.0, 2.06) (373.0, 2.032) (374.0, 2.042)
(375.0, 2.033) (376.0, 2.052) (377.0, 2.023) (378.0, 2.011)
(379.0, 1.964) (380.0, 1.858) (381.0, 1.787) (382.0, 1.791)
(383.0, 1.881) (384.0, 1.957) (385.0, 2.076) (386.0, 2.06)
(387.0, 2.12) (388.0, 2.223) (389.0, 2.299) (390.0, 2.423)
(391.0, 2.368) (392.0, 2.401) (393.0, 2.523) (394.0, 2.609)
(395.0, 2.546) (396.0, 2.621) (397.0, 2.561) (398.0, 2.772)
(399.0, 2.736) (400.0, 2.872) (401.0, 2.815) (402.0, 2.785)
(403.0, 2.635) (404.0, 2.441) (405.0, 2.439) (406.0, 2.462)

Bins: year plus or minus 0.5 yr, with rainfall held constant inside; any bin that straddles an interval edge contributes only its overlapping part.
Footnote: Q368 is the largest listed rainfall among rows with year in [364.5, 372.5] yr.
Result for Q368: 2.281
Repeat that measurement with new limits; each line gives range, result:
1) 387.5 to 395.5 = 2.609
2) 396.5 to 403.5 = 2.872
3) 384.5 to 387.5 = 2.12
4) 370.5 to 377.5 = 2.163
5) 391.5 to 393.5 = 2.523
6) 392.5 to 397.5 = 2.621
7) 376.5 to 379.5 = 2.023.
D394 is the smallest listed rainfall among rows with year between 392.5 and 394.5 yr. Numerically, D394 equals 2.523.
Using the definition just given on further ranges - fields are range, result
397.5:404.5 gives 2.441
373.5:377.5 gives 2.023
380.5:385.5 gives 1.787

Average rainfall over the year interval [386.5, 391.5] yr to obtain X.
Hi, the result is 2.29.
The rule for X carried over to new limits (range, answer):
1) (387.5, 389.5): 2.26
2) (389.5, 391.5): 2.4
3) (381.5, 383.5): 1.84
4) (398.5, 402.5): 2.8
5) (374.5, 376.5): 2.04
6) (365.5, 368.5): 2.21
